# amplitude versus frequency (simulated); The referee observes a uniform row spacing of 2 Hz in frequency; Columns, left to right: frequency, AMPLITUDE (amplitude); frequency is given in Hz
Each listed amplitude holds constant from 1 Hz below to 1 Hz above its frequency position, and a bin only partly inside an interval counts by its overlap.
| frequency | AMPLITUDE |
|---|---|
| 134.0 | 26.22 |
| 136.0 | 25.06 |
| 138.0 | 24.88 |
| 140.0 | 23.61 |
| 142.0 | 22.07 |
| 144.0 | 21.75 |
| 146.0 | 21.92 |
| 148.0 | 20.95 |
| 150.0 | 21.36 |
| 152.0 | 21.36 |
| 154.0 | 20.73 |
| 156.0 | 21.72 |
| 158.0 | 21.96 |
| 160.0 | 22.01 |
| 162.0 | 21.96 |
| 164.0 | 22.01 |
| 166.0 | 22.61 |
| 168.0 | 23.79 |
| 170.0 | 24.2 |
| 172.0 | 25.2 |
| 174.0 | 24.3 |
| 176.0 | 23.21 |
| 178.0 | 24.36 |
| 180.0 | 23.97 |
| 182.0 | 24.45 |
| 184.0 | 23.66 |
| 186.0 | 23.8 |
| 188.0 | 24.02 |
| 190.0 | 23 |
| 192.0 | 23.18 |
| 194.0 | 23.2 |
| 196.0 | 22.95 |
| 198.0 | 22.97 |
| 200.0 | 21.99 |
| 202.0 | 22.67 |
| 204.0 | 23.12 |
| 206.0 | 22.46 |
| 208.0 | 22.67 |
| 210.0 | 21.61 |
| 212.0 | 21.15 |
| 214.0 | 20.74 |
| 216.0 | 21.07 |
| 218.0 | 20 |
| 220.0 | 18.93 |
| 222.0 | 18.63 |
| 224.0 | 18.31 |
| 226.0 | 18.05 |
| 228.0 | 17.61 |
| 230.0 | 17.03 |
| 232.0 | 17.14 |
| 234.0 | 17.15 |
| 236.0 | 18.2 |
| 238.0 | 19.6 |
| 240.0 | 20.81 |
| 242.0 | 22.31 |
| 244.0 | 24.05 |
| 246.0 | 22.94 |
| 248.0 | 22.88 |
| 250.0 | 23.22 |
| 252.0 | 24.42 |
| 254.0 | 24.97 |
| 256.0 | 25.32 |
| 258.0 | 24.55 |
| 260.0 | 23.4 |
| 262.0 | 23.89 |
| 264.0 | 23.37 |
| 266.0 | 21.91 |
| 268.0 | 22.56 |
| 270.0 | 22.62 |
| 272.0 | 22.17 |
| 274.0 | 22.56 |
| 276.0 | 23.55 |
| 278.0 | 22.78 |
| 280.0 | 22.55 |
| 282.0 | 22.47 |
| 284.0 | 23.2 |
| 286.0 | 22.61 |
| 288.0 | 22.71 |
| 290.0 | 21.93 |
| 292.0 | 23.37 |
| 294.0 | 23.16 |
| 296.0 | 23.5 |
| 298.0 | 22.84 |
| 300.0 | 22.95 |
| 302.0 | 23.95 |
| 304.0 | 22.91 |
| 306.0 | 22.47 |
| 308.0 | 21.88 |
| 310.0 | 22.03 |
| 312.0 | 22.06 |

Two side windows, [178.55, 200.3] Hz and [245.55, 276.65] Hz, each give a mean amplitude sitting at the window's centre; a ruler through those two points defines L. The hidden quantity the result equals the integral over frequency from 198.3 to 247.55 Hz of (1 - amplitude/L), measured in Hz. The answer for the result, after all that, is 6.3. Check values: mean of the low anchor 23.4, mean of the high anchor 23.4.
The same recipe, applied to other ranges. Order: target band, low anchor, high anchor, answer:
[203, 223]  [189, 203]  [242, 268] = 1.8 Hz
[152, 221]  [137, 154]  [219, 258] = -3.5 Hz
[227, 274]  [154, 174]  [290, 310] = 2.1 Hz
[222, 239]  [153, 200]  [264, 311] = 3.7 Hz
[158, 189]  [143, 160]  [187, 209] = -1.9 Hz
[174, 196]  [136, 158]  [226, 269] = -1.7 Hz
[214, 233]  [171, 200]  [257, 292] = 3.8 Hz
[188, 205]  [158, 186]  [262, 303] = 0.3 Hz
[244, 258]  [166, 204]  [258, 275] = -0.6 Hz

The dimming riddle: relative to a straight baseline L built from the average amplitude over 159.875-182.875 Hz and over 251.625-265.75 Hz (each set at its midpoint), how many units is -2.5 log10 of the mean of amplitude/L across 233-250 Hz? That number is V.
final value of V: 0.140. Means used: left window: 23.6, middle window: 21.1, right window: 24.1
